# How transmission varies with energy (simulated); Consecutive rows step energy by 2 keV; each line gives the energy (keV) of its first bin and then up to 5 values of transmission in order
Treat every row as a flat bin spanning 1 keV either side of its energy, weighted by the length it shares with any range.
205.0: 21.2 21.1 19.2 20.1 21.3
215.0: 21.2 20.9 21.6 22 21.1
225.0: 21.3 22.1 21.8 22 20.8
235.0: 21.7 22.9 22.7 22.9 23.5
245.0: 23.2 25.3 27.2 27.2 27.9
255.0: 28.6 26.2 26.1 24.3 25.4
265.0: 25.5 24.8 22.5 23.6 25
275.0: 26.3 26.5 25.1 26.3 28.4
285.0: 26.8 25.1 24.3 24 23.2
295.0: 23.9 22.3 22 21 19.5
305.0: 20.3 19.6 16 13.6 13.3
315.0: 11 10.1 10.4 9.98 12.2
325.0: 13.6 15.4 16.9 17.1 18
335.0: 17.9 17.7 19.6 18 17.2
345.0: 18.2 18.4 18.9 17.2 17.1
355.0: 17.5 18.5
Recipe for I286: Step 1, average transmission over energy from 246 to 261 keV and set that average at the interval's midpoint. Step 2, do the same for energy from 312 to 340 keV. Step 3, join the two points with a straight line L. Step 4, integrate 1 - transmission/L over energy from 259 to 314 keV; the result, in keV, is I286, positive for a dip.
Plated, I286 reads -4.6 keV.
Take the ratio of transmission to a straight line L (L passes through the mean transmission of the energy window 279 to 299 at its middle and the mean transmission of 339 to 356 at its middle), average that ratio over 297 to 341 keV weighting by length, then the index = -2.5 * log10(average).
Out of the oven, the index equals 0.30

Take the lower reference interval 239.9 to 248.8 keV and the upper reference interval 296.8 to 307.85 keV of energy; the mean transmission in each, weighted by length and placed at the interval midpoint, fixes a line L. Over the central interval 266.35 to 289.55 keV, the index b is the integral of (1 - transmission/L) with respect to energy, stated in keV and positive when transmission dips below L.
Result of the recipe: -3.5 keV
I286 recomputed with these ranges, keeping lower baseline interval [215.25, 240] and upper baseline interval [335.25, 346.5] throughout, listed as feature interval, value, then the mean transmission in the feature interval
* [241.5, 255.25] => -3.1 keV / 25.9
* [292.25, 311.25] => -0.9 keV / 20.4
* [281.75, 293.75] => -3.4 keV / 25.4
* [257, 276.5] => -4.2 keV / 24.9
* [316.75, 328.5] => 4.0 keV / 12.3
